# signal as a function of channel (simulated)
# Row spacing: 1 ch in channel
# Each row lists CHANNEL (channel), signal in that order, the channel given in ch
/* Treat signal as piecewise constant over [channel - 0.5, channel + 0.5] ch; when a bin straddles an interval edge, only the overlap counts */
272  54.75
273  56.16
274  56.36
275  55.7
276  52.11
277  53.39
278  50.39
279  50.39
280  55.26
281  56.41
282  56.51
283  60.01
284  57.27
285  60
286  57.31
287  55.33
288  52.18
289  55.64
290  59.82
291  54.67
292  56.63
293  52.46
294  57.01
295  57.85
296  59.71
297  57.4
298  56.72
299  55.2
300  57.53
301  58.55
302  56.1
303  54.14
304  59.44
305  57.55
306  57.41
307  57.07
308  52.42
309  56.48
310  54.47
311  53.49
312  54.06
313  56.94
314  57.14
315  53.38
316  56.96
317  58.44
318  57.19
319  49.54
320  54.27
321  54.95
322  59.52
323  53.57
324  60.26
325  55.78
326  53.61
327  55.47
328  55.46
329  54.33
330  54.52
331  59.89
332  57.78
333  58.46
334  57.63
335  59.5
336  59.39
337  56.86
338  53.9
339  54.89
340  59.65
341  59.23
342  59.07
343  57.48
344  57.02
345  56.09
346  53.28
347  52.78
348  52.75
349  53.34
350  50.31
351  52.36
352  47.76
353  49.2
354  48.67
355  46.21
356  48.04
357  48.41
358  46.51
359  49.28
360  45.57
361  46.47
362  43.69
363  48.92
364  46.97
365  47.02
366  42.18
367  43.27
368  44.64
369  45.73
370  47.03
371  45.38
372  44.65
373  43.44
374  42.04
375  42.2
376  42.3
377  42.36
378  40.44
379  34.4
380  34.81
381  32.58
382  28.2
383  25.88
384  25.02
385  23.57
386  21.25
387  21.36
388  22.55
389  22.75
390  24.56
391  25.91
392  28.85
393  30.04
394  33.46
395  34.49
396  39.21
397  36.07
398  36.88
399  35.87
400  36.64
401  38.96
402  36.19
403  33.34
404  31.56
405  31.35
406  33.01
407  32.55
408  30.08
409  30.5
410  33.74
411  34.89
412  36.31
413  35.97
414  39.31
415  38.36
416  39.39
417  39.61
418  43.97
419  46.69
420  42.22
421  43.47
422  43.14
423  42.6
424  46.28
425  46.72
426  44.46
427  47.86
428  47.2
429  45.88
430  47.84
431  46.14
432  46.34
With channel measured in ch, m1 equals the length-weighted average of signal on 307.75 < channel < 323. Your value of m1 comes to 55.3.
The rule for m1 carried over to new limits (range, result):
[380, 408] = 30.5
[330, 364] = 53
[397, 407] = 34.8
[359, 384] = 41.5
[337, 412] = 40.9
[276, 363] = 54.8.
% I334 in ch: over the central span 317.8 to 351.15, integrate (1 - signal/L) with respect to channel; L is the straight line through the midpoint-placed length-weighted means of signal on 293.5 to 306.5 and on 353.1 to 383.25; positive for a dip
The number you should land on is -3.9 ch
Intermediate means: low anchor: 57.3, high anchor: 43.1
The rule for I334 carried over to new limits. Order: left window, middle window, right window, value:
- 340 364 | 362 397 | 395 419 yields 6.35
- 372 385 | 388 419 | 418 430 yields 5.28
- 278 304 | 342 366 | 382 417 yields -4.43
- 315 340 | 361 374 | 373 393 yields -2.47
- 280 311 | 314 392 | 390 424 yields -1.09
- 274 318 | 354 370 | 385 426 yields -1.10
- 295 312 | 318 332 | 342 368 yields -0.55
